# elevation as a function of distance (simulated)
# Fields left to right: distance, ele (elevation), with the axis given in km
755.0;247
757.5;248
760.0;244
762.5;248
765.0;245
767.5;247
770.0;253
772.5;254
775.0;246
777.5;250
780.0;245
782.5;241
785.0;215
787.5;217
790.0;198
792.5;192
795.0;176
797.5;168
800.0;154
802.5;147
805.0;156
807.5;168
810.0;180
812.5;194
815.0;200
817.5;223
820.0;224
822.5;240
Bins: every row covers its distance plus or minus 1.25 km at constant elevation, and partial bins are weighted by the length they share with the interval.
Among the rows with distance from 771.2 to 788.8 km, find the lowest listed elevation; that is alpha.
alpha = 215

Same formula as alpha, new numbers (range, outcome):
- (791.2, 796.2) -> 176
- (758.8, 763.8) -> 244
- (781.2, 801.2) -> 154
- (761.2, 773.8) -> 245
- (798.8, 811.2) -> 147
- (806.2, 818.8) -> 168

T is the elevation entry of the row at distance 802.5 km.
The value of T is 147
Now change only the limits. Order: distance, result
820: 224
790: 198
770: 253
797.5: 168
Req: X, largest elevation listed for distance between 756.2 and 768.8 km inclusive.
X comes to 248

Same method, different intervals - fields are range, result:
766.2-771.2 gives 253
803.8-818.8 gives 223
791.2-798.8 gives 192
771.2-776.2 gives 254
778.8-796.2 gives 245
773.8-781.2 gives 250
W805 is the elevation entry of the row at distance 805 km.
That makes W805 156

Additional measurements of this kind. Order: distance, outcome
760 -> 244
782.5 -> 241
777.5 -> 250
